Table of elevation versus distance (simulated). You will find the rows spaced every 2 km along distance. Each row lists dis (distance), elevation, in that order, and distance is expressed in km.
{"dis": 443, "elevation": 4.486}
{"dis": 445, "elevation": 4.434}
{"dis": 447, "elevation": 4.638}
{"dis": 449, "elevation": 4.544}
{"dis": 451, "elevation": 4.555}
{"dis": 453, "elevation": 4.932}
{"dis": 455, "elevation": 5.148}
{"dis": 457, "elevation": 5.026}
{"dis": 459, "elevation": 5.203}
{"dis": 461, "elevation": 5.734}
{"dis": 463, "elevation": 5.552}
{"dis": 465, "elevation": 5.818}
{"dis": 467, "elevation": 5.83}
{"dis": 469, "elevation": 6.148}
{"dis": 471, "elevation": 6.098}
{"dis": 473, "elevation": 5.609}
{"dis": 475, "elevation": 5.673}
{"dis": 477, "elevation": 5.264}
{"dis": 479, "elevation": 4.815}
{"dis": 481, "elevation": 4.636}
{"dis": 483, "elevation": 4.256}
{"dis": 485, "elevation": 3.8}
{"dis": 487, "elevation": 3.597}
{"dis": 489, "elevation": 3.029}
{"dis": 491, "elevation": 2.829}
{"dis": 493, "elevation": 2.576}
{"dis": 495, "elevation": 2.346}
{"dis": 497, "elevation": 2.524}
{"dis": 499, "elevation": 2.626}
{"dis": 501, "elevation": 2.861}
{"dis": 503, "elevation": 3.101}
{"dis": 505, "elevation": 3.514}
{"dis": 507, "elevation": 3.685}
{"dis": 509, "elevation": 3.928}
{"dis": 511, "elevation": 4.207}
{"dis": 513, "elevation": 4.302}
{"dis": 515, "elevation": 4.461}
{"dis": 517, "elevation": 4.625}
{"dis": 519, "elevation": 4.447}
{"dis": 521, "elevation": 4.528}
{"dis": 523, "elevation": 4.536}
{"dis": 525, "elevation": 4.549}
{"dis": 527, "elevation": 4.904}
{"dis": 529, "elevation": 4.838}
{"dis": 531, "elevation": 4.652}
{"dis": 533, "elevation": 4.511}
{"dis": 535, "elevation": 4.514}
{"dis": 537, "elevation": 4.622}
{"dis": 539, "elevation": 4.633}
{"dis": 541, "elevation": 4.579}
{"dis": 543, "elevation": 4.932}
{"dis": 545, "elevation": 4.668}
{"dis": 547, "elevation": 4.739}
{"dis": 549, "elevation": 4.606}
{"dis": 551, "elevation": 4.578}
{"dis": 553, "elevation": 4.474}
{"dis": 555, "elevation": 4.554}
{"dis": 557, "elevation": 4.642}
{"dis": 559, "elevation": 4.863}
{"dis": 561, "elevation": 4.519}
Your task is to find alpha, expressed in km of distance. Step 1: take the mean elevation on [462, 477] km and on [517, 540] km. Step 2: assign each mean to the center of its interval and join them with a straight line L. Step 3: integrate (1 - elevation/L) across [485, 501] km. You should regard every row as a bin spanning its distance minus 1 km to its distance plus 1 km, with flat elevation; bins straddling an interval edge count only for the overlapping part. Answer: 7.42 km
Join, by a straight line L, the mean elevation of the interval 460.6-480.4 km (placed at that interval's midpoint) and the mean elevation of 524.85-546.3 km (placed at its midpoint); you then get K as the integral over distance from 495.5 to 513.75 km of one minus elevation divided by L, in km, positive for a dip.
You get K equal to 6.2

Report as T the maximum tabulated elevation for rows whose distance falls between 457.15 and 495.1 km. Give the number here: 6.148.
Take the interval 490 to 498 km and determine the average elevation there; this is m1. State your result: 2.57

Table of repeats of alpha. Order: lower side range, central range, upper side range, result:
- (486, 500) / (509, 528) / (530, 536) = -2.74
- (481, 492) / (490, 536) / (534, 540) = 3.17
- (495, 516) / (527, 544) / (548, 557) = -2.09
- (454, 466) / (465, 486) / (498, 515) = -1.81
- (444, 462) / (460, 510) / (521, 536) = 5.97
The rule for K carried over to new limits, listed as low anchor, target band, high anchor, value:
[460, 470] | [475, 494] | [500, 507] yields 2.53 km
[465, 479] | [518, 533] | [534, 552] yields 0.86 km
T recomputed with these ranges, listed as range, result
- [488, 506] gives 3.514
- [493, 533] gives 4.904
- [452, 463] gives 5.734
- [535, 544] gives 4.932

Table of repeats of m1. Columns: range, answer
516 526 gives 4.54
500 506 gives 3.16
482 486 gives 4.03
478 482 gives 4.73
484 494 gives 3.17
